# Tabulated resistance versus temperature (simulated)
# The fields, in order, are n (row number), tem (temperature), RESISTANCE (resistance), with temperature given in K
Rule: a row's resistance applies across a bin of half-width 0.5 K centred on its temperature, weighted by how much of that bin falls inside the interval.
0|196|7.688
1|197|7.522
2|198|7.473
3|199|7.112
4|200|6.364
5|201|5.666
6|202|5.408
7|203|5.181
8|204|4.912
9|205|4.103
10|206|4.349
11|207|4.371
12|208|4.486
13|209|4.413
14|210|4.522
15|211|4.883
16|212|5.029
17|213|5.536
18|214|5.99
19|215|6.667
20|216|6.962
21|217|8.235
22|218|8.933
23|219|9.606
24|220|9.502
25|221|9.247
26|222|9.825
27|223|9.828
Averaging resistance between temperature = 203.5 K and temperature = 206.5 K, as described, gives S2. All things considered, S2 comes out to 4.45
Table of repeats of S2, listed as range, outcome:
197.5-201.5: 6.65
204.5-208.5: 4.33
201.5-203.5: 5.29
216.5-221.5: 9.1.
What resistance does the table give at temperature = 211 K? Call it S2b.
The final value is 4.883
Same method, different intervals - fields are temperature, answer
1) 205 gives 4.103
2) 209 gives 4.413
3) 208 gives 4.486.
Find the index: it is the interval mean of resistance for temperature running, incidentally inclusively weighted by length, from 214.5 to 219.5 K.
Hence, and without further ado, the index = 8.08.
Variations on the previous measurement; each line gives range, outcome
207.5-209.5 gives 4.45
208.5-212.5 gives 4.71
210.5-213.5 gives 5.15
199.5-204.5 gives 5.51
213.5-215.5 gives 6.33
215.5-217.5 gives 7.6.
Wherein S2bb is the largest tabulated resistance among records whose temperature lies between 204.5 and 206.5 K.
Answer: 4.349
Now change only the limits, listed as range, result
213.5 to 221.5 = 9.606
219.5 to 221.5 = 9.502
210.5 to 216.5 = 6.962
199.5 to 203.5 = 6.364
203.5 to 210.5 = 4.912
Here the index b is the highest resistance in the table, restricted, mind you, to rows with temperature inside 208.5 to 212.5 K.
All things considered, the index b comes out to 5.029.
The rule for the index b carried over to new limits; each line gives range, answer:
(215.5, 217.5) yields 8.235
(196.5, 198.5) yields 7.522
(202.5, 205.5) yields 5.181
